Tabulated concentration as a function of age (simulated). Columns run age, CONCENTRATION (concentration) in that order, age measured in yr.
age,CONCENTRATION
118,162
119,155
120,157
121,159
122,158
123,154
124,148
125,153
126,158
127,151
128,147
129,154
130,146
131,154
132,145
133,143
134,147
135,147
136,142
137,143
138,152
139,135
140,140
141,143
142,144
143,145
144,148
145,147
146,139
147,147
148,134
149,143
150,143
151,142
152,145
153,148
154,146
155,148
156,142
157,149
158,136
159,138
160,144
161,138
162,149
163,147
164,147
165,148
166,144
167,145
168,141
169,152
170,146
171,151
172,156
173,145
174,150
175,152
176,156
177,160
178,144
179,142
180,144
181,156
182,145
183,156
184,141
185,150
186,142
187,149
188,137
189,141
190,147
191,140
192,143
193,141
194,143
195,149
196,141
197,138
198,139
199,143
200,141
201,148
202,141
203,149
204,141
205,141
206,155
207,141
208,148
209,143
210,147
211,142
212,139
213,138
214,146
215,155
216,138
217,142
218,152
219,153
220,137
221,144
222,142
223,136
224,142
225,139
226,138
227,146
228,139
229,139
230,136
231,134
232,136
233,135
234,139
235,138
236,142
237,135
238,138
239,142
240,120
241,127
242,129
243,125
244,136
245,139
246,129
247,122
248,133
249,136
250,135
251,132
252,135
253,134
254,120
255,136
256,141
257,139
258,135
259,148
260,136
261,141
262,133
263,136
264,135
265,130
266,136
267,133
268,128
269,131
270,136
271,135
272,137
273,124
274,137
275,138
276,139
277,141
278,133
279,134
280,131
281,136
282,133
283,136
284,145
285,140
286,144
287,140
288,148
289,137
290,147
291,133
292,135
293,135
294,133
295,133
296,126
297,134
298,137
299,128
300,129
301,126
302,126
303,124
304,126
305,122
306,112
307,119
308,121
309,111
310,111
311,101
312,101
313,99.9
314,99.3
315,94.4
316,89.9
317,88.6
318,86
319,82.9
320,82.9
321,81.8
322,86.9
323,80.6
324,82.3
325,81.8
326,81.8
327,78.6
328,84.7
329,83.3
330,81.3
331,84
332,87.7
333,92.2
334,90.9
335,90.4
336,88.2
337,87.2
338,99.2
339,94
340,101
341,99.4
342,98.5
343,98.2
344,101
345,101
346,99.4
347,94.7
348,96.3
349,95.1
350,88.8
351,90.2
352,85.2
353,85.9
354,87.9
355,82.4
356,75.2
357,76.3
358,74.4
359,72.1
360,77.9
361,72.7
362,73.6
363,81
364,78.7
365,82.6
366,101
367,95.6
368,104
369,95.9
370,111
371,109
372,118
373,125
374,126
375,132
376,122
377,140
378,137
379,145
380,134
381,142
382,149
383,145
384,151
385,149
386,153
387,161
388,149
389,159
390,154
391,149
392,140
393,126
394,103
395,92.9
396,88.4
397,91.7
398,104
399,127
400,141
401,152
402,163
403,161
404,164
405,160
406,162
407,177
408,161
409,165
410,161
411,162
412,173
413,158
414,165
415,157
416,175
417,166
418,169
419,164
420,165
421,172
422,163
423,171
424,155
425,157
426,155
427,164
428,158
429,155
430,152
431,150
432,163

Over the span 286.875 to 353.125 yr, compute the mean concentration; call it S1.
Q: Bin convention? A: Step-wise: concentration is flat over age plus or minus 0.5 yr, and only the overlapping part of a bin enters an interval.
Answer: 104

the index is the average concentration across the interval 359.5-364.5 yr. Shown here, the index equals 76.8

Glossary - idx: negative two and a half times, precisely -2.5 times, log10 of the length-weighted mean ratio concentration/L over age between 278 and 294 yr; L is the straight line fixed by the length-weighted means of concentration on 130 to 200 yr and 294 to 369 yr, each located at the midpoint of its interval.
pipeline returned -0.25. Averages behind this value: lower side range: 145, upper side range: 96.4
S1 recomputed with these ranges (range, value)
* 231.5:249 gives 133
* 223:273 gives 135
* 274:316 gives 127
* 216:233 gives 141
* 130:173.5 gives 145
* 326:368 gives 88.1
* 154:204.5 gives 146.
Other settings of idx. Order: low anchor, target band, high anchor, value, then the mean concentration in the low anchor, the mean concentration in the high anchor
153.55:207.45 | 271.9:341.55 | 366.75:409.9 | 0.235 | 146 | 136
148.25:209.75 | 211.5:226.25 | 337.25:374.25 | -0.073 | 145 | 92.9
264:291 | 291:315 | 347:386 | 0.060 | 136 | 106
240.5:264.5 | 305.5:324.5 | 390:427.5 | 0.410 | 134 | 151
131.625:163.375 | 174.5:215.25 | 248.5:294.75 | -0.033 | 144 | 136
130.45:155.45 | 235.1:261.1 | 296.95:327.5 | -0.129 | 144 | 104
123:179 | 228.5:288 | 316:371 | -0.187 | 146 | 88.2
